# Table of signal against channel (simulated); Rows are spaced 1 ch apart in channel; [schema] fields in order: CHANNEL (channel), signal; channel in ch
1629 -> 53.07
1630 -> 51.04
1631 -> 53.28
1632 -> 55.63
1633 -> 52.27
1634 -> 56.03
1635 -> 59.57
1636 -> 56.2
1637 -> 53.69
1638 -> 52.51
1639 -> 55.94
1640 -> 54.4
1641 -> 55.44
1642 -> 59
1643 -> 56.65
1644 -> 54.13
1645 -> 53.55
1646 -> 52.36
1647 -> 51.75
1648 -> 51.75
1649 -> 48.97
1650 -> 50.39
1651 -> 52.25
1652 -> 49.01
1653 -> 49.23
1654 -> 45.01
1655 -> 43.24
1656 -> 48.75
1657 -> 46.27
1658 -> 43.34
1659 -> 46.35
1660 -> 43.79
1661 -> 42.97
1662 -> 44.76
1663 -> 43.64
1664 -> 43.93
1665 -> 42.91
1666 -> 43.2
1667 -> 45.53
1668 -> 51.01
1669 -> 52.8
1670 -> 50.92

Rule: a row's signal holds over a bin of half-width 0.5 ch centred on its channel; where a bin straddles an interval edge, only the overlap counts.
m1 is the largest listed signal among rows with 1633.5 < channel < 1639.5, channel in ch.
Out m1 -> 59.57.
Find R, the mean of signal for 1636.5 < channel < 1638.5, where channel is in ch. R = 53.1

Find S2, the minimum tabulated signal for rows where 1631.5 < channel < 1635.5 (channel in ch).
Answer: 52.27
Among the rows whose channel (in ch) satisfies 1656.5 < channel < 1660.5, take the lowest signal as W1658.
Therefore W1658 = 43.34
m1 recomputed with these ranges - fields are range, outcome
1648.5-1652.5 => 52.25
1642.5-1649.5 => 56.65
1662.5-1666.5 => 43.93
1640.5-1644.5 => 59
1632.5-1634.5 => 56.03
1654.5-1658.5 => 48.75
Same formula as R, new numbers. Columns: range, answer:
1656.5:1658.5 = 44.8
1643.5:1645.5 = 53.8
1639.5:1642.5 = 56.3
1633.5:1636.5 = 57.3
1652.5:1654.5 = 47.1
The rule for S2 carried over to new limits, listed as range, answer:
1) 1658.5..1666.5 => 42.91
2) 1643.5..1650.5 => 48.97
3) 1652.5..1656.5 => 43.24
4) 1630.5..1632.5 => 53.28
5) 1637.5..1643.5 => 52.51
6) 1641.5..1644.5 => 54.13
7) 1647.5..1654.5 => 45.01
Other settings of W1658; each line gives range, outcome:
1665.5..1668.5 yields 43.2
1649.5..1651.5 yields 50.39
